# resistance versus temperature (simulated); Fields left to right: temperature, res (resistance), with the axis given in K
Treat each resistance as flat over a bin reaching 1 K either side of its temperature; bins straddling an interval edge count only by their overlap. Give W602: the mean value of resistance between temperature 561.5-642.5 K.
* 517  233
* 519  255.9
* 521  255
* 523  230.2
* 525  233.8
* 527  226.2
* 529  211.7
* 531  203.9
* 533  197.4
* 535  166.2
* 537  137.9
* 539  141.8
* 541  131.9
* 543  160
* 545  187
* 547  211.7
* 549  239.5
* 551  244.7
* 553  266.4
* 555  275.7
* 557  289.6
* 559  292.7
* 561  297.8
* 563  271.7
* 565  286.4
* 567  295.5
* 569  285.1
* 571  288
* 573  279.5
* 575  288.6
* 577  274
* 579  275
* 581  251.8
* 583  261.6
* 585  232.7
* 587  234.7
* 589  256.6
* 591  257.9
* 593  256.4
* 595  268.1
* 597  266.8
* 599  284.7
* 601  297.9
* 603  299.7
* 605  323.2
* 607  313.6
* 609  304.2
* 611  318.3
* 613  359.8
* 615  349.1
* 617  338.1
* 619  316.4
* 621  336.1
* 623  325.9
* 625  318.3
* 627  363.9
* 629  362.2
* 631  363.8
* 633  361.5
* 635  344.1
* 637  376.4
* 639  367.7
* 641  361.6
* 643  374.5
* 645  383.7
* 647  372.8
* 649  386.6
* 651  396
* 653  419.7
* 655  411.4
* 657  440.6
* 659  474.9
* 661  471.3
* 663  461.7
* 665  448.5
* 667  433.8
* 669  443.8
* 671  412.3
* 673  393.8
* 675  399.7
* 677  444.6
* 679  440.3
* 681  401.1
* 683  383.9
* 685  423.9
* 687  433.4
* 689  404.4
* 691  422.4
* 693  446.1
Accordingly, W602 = 306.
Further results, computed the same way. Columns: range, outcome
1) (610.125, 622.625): 336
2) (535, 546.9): 157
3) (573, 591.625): 260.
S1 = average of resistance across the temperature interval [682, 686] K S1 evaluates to 404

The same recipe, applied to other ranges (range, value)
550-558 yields 269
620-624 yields 331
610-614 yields 339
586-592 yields 250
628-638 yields 362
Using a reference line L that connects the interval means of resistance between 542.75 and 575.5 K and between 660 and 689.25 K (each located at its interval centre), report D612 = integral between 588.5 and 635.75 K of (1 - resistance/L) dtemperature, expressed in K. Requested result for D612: 3.2 K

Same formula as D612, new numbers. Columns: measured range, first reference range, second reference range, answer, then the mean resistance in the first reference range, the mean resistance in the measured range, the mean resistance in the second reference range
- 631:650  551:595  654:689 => 0.52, 272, 370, 430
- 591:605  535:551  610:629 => 0.58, 177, 281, 338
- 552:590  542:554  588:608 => -4.24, 218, 274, 282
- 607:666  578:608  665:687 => -4.19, 272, 375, 420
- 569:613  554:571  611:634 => 4.80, 287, 280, 344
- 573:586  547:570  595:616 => 1.10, 274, 265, 310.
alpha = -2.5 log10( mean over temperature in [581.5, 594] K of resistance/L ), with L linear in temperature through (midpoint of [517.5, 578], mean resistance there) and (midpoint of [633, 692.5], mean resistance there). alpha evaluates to 0.19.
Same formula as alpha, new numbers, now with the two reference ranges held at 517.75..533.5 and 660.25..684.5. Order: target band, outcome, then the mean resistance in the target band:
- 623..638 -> 0.05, 354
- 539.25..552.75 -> 0.29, 197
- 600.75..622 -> 0.07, 324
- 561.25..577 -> 0.01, 285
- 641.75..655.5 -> 0.01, 391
